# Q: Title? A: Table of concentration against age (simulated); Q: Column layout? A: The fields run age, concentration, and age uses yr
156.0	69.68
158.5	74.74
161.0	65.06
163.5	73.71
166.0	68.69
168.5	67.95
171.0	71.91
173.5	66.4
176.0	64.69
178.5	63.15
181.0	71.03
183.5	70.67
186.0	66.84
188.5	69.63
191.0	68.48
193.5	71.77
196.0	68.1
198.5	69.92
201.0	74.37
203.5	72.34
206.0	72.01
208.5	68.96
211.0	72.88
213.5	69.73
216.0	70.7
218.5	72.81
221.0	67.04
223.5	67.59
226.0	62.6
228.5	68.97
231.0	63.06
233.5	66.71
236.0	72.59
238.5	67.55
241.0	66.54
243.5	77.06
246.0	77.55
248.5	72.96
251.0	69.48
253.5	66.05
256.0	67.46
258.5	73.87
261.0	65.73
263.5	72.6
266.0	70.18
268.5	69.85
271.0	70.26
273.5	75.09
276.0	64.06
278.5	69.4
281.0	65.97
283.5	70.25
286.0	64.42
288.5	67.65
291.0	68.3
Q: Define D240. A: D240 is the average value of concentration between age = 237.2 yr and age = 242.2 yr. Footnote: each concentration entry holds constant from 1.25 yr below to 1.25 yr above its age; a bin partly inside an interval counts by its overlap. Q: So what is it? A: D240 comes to 67.1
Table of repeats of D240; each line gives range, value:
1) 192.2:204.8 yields 71.3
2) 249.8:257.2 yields 67.7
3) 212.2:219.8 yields 71.1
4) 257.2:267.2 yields 70.6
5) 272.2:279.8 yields 69.5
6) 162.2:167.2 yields 71.2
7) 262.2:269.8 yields 70.8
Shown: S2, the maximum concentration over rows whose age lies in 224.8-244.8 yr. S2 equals 77.06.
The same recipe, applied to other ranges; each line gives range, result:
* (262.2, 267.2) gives 72.6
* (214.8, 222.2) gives 72.81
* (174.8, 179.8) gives 64.69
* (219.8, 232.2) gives 68.97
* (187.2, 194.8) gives 71.77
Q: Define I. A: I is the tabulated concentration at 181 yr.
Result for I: 71.03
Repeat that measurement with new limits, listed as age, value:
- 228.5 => 68.97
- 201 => 74.37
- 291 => 68.3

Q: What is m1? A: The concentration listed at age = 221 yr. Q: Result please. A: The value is 67.04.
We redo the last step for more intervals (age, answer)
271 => 70.26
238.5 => 67.55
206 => 72.01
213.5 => 69.73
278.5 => 69.4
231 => 63.06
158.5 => 74.74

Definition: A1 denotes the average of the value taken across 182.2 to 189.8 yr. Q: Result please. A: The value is 69.1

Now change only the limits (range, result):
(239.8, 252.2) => 72.8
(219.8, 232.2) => 65.9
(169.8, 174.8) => 69.1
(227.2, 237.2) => 67.8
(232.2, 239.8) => 68.9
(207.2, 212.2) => 70.9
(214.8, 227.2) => 68.2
